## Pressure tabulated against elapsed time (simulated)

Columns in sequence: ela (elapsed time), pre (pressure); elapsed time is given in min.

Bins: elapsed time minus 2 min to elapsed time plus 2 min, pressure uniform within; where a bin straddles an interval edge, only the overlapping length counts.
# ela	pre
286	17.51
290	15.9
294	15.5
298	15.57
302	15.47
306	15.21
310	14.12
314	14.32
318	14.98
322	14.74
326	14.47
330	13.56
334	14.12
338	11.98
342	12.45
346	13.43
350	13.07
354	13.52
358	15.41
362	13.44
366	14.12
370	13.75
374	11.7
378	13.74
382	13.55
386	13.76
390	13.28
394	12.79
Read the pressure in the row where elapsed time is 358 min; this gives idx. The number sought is 15.41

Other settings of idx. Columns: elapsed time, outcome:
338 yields 11.98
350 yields 13.07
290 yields 15.9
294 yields 15.5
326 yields 14.47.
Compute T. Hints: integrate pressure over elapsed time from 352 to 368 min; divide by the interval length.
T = 14.1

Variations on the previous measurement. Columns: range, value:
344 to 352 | 13.2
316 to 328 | 14.7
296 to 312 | 15.1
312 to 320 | 14.7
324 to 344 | 13.3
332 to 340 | 13.1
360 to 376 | 13.3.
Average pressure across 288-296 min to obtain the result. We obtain 15.7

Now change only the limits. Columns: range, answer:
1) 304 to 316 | 14.5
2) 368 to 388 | 13.3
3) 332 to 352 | 13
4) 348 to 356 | 13.3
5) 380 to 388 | 13.7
